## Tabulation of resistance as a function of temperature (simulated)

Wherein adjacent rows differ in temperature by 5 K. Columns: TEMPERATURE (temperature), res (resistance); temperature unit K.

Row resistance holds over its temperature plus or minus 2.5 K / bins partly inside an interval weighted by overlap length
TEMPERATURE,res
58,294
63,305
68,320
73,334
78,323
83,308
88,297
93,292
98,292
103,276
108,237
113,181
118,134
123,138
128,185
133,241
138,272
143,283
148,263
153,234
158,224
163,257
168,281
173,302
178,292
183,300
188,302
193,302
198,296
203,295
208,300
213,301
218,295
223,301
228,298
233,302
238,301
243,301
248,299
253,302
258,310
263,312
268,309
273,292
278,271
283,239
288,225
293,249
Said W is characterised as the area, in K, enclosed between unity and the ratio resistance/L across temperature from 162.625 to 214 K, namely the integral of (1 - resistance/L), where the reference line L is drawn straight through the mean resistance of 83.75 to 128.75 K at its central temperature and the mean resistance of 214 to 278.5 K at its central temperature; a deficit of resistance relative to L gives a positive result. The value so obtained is -4.4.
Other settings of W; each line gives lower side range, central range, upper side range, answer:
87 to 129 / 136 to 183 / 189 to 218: -0.8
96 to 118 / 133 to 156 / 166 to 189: 0.5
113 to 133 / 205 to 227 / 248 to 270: -3.0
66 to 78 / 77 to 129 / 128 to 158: 9.6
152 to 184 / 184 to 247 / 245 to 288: -4.7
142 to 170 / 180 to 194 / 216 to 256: -1.5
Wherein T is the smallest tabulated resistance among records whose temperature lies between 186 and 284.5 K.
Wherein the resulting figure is 239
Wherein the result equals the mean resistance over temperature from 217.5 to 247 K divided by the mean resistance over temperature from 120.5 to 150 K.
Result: 1.3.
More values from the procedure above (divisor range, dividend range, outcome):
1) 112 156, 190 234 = 1.38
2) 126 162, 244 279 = 1.23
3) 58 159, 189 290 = 1.13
